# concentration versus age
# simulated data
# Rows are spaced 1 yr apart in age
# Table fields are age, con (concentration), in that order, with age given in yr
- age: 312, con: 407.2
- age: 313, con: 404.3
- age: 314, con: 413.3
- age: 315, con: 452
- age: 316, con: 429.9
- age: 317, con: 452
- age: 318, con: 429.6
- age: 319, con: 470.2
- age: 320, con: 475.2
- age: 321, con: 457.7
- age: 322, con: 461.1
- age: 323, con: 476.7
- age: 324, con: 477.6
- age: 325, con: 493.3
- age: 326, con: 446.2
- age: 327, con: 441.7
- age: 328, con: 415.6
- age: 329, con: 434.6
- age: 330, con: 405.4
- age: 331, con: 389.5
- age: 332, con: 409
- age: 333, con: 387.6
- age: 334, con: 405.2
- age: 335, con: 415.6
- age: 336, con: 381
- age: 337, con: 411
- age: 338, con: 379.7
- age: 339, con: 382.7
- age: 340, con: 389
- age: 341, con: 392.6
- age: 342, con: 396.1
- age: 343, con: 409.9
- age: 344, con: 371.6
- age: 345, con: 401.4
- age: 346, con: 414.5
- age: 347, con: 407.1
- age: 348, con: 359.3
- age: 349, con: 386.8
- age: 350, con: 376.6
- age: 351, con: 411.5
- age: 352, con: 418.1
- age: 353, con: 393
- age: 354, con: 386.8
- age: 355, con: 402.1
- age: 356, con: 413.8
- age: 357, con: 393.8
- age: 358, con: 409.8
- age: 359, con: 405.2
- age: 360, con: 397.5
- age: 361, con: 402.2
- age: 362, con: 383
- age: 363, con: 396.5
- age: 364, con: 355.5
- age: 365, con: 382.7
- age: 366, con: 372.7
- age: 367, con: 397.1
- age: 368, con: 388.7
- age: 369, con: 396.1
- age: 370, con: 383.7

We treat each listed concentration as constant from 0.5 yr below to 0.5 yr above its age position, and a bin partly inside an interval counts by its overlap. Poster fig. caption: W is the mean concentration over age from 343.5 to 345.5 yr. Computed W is 386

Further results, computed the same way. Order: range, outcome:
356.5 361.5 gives 402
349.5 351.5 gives 394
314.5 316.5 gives 441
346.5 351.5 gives 388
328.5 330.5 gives 420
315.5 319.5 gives 445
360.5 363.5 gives 394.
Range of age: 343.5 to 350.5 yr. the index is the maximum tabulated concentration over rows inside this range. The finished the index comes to 414.5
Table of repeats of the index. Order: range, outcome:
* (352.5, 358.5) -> 413.8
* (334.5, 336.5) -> 415.6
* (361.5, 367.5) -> 397.1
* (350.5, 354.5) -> 418.1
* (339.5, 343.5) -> 409.9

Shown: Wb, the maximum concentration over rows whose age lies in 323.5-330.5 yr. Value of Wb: 493.3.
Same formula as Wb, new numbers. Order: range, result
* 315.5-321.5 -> 475.2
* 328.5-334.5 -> 434.6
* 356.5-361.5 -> 409.8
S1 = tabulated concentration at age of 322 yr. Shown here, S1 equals 461.1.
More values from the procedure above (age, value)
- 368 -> 388.7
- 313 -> 404.3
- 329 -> 434.6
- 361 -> 402.2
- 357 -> 393.8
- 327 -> 441.7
